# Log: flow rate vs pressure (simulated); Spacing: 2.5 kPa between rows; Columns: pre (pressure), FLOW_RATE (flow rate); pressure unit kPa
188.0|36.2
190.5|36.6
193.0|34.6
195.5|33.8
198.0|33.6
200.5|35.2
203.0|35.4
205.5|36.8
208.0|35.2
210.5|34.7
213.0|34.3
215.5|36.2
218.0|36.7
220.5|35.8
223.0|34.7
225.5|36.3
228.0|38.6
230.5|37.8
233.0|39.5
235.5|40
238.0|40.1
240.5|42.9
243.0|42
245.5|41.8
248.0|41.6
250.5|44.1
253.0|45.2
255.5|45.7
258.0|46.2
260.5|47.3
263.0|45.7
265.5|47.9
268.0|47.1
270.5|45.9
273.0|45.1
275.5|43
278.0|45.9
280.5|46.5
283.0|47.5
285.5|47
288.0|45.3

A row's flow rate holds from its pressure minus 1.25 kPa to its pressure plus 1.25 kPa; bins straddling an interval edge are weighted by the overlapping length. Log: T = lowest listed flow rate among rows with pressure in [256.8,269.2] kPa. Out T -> 45.7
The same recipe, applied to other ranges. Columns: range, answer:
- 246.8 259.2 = 41.6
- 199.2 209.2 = 35.2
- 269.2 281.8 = 43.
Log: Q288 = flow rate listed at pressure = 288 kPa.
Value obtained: 45.3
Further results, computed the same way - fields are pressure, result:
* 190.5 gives 36.6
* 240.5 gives 42.9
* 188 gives 36.2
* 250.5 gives 44.1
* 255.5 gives 45.7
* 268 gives 47.1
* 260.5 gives 47.3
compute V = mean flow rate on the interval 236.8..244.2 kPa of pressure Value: 41.7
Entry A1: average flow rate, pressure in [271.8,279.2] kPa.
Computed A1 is 44.7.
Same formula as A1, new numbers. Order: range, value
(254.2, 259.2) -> 45.9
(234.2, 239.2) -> 40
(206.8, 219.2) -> 35.4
